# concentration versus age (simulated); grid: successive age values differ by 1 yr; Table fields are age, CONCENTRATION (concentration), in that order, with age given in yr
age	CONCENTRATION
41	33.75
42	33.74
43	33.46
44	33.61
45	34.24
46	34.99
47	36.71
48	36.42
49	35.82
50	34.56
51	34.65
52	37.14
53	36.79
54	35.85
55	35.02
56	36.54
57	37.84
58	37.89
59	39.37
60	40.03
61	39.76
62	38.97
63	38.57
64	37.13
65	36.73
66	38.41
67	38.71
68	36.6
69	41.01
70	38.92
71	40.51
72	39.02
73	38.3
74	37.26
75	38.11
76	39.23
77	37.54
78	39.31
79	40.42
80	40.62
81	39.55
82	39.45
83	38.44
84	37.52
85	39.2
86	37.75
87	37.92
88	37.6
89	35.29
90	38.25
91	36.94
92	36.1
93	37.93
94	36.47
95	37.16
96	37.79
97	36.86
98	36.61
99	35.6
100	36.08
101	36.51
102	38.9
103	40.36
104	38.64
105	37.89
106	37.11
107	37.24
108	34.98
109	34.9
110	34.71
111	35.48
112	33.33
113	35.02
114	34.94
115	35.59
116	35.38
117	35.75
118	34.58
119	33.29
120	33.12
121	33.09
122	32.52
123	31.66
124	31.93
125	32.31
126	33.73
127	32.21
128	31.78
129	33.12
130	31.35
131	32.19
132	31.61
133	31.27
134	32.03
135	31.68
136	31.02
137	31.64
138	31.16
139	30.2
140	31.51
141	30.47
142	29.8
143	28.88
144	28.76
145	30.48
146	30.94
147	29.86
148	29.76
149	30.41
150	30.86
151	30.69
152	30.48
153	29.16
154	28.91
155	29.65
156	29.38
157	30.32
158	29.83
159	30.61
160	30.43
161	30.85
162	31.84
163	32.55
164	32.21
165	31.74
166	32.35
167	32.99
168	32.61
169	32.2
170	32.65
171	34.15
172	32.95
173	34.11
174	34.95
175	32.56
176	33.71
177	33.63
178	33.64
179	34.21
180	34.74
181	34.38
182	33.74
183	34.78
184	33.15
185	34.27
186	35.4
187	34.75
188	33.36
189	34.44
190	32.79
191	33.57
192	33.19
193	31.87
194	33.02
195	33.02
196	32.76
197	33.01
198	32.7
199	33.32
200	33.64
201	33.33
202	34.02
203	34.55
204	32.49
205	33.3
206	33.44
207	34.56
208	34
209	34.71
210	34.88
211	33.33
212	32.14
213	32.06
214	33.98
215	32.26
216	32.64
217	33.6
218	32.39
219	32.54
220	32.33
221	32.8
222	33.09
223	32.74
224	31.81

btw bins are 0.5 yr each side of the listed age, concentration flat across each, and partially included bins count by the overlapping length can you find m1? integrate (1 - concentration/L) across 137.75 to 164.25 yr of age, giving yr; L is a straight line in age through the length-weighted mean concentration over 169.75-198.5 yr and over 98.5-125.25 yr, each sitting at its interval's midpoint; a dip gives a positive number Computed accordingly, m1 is 3.1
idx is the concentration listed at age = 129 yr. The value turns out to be 33.12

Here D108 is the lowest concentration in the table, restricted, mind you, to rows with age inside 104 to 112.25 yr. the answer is 33.33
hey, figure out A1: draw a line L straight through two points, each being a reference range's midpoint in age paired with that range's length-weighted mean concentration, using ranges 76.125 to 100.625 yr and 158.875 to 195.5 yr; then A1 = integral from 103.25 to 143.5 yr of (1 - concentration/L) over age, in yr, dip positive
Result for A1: 3.1 yr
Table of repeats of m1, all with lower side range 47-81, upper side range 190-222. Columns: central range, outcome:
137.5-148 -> 1.53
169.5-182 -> 0.15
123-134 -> 1.13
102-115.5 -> 0.08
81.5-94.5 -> -0.15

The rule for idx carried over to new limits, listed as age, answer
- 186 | 35.4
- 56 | 36.54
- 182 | 33.74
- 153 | 29.16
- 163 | 32.55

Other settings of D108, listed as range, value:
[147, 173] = 28.91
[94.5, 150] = 28.76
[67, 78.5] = 36.6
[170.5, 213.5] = 31.87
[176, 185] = 33.15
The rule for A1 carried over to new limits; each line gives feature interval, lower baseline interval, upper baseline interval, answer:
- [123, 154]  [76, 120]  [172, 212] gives 4.0 yr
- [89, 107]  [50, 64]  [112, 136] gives -1.3 yr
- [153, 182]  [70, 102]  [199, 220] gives 2.2 yr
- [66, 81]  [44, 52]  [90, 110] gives -1.2 yr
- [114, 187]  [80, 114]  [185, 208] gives 6.2 yr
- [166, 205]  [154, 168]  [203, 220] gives -1.7 yr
